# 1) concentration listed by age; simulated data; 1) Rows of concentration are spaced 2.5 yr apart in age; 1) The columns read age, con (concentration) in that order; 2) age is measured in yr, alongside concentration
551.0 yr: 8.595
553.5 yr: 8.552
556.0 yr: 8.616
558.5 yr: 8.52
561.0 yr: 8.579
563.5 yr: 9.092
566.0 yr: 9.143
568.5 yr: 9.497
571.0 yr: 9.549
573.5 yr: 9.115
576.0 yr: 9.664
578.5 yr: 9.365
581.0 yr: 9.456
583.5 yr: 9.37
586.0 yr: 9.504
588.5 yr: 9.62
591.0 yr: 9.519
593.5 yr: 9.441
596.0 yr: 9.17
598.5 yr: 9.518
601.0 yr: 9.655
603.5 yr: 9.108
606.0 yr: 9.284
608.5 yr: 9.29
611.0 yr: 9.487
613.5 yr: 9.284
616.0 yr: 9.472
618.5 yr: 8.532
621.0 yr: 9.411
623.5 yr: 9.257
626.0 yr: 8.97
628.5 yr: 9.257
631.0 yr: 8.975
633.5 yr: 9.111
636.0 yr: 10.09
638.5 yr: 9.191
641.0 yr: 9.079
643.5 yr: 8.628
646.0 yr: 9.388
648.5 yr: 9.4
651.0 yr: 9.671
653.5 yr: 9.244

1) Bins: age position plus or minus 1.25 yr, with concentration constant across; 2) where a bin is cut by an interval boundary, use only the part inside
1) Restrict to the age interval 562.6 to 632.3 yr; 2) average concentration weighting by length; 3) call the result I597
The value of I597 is 9.32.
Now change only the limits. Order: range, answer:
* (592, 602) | 9.44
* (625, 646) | 9.18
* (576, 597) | 9.45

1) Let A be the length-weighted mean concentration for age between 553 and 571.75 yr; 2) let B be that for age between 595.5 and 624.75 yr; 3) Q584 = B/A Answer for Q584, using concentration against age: 1.04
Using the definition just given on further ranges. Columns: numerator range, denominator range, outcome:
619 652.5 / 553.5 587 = 1.01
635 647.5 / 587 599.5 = 0.98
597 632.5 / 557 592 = 1.00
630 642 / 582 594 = 0.98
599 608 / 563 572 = 1.00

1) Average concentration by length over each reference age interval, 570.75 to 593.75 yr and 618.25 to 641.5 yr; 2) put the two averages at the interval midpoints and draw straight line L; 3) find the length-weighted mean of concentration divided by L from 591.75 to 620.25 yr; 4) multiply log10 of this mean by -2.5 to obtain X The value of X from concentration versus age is 0.00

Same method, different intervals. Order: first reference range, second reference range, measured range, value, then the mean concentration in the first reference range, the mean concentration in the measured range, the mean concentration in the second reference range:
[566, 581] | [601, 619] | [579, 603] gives -0.01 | 9.41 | 9.46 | 9.27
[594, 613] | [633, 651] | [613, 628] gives 0.02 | 9.36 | 9.15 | 9.3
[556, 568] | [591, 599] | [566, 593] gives -0.04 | 8.85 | 9.45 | 9.39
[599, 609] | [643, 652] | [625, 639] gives 0.01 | 9.35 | 9.27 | 9.31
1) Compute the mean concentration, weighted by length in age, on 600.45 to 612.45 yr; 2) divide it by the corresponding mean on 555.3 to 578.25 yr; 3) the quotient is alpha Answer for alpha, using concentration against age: 1.03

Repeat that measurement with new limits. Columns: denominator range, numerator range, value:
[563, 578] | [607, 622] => 0.99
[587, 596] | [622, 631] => 0.96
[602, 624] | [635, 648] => 1.00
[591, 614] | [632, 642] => 1.00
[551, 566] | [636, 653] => 1.07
